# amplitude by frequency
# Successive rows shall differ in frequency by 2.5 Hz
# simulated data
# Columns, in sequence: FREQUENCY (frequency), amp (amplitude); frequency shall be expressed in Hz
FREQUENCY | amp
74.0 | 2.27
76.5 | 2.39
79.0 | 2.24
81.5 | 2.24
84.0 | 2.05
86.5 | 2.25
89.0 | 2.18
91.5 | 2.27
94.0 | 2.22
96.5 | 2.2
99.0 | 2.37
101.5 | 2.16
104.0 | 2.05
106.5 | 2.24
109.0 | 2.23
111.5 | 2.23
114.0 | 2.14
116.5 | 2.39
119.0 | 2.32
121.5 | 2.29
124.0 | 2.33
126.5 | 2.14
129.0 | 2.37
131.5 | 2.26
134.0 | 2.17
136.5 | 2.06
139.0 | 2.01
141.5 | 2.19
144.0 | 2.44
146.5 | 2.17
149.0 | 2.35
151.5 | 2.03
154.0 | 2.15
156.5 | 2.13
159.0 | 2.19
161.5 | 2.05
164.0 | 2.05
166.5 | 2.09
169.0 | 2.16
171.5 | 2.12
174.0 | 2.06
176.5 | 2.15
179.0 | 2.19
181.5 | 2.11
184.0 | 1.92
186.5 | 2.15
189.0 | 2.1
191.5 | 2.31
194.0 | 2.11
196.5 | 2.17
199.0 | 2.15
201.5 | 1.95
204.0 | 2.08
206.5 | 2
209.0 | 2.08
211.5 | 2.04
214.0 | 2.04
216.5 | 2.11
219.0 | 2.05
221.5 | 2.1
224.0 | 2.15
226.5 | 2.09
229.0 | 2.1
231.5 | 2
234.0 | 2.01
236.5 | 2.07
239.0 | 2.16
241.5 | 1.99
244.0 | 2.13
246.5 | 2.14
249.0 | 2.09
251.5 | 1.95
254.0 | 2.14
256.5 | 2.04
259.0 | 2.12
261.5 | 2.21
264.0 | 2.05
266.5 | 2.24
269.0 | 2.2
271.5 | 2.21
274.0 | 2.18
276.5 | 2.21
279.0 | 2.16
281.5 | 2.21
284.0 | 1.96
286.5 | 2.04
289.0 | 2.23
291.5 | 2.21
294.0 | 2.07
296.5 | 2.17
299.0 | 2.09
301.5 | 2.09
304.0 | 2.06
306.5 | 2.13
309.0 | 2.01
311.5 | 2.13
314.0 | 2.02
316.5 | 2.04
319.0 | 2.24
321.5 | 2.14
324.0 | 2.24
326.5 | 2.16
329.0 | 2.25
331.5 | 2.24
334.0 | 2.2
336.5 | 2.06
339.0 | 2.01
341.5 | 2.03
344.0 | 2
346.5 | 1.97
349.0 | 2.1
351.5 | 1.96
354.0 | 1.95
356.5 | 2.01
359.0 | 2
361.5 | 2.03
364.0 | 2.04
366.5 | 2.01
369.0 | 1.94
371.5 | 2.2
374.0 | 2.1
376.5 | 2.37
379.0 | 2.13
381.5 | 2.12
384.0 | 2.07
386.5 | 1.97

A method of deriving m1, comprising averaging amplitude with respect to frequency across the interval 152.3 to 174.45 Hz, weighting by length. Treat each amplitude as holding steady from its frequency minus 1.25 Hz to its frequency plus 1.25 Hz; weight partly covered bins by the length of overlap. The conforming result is 2.11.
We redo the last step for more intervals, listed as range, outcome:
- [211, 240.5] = 2.08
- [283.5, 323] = 2.11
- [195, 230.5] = 2.08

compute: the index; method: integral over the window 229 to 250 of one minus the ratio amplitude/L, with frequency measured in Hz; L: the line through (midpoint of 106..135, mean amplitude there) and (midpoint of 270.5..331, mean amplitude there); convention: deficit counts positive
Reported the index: 1.0 Hz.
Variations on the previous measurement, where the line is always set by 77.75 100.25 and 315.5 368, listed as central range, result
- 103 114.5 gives 0.2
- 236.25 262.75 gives 0.5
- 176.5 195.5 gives 0.3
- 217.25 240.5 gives 0.7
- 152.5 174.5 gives 0.7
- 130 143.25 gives 0.3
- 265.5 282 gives -0.6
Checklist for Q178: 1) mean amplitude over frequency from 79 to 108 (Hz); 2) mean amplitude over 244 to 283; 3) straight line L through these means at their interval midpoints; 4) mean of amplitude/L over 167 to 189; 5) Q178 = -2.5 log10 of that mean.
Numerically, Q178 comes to 0.03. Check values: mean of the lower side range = 2.2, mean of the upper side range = 2.14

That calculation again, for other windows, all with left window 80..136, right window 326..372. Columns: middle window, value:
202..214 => 0.06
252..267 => 0.00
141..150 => -0.04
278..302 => -0.01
